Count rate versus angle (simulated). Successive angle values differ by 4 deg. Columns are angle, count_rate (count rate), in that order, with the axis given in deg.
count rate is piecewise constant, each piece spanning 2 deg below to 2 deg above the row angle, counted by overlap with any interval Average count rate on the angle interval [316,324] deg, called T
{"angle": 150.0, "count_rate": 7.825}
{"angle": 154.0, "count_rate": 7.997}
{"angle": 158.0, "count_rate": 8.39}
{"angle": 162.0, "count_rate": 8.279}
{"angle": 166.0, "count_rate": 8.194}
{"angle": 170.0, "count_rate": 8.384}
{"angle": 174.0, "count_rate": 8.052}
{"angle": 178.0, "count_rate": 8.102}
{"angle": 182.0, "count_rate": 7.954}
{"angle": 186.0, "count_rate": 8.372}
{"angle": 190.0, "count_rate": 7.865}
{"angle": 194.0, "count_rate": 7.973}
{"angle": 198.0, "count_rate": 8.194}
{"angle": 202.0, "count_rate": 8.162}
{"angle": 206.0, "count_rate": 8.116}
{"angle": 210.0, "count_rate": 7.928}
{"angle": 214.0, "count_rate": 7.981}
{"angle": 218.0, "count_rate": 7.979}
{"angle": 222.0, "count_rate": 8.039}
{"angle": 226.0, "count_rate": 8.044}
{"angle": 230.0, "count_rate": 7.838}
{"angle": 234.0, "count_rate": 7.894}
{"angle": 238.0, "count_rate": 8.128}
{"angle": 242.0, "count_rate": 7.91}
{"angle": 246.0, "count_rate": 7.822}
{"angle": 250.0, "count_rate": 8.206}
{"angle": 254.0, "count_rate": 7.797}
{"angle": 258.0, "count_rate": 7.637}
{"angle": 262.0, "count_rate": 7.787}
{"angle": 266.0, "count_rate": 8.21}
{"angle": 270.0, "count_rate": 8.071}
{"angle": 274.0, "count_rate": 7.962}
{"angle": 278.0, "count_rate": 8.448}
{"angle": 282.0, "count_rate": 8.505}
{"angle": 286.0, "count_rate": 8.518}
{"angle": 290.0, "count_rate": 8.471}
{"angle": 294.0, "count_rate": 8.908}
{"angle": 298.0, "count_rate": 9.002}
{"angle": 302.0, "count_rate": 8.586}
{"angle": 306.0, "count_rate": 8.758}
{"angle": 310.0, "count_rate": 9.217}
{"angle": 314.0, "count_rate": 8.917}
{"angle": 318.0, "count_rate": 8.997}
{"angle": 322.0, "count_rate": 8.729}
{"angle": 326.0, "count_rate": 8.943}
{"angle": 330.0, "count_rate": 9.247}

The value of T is 8.86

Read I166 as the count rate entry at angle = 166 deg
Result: 8.194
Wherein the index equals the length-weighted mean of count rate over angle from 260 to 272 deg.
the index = 8.02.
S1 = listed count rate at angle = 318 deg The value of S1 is 8.997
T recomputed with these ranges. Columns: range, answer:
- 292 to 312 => 8.89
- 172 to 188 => 8.12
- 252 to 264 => 7.74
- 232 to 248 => 7.94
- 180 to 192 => 8.06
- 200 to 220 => 8.03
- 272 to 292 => 8.38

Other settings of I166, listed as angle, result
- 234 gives 7.894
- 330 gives 9.247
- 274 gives 7.962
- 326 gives 8.943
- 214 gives 7.981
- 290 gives 8.471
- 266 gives 8.21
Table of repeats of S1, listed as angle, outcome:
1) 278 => 8.448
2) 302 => 8.586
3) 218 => 7.979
